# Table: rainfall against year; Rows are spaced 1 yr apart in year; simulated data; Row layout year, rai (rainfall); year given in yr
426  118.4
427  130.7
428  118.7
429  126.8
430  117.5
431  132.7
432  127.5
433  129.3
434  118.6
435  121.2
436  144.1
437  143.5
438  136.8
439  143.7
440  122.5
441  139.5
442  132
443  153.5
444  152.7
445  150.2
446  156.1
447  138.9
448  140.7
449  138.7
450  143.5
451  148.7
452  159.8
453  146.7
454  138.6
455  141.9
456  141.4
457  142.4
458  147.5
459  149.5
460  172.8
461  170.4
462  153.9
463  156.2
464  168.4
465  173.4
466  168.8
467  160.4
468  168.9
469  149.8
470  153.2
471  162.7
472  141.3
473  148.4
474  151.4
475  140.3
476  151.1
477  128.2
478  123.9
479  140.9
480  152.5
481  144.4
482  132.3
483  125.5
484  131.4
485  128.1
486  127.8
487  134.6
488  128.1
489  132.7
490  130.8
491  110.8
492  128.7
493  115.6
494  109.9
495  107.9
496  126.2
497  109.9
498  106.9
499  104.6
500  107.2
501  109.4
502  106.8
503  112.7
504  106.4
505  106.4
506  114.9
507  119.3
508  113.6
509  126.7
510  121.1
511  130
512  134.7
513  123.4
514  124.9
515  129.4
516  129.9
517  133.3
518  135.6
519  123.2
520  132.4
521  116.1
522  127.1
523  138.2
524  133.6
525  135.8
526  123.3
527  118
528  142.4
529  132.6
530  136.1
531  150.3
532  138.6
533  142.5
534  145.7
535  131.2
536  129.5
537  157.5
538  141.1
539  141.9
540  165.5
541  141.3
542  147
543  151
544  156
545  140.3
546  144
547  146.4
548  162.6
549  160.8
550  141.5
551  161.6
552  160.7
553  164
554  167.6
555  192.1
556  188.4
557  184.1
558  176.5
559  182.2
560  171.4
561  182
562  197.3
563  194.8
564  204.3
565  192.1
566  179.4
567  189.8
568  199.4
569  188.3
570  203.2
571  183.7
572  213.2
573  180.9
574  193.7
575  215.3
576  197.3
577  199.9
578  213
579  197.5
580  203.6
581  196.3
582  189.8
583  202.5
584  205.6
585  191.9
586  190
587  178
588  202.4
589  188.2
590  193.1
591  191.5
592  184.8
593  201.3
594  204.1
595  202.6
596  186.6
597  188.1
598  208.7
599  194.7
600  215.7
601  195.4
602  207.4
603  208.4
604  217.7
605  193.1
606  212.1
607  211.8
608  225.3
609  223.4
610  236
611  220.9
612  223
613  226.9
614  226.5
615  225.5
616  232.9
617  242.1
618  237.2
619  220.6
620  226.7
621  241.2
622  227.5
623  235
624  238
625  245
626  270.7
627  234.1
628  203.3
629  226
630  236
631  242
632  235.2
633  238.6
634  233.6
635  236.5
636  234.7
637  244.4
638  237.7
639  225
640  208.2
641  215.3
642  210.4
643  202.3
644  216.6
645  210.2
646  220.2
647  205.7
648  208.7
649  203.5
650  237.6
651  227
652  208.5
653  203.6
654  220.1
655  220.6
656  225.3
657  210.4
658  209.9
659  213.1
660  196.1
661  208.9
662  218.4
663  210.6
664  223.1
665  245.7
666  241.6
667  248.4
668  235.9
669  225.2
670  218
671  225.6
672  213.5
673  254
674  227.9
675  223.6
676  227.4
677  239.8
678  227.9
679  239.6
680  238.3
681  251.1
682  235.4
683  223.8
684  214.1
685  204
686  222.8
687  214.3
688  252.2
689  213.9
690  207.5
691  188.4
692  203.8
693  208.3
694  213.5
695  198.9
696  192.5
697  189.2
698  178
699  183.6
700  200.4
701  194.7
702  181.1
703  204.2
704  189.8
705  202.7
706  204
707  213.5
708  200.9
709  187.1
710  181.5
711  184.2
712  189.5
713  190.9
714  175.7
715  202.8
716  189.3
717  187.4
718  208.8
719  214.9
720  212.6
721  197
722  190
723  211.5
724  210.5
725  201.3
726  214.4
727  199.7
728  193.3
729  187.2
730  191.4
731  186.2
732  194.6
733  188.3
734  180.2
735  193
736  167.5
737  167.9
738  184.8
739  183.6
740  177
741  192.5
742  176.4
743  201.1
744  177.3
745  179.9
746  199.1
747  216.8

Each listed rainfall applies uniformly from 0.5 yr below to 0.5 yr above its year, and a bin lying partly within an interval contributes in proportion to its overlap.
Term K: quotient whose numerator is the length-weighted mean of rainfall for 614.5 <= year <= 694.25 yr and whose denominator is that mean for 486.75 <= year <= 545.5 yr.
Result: 1.75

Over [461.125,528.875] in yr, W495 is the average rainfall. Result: 132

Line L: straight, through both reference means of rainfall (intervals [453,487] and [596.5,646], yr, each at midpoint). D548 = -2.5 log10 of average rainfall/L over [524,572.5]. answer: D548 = 0.16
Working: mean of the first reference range 148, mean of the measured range 162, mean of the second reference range 224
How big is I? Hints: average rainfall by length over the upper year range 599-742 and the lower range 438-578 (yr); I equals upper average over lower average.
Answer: 1.45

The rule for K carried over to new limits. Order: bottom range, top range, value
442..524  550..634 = 1.52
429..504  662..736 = 1.51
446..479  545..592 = 1.23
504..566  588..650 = 1.49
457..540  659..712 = 1.59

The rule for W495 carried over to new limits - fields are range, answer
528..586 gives 173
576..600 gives 197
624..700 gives 221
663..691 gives 228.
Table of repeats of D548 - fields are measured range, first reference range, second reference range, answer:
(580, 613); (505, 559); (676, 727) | -0.22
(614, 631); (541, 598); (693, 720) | -0.23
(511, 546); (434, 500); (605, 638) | 0.28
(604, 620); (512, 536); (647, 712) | -0.24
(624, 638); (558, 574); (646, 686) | -0.12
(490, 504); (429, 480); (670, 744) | 0.35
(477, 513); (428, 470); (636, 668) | 0.31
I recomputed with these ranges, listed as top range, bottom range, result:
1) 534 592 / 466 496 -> 1.30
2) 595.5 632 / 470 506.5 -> 1.76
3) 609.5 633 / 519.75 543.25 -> 1.68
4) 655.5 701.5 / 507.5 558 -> 1.53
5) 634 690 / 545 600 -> 1.19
